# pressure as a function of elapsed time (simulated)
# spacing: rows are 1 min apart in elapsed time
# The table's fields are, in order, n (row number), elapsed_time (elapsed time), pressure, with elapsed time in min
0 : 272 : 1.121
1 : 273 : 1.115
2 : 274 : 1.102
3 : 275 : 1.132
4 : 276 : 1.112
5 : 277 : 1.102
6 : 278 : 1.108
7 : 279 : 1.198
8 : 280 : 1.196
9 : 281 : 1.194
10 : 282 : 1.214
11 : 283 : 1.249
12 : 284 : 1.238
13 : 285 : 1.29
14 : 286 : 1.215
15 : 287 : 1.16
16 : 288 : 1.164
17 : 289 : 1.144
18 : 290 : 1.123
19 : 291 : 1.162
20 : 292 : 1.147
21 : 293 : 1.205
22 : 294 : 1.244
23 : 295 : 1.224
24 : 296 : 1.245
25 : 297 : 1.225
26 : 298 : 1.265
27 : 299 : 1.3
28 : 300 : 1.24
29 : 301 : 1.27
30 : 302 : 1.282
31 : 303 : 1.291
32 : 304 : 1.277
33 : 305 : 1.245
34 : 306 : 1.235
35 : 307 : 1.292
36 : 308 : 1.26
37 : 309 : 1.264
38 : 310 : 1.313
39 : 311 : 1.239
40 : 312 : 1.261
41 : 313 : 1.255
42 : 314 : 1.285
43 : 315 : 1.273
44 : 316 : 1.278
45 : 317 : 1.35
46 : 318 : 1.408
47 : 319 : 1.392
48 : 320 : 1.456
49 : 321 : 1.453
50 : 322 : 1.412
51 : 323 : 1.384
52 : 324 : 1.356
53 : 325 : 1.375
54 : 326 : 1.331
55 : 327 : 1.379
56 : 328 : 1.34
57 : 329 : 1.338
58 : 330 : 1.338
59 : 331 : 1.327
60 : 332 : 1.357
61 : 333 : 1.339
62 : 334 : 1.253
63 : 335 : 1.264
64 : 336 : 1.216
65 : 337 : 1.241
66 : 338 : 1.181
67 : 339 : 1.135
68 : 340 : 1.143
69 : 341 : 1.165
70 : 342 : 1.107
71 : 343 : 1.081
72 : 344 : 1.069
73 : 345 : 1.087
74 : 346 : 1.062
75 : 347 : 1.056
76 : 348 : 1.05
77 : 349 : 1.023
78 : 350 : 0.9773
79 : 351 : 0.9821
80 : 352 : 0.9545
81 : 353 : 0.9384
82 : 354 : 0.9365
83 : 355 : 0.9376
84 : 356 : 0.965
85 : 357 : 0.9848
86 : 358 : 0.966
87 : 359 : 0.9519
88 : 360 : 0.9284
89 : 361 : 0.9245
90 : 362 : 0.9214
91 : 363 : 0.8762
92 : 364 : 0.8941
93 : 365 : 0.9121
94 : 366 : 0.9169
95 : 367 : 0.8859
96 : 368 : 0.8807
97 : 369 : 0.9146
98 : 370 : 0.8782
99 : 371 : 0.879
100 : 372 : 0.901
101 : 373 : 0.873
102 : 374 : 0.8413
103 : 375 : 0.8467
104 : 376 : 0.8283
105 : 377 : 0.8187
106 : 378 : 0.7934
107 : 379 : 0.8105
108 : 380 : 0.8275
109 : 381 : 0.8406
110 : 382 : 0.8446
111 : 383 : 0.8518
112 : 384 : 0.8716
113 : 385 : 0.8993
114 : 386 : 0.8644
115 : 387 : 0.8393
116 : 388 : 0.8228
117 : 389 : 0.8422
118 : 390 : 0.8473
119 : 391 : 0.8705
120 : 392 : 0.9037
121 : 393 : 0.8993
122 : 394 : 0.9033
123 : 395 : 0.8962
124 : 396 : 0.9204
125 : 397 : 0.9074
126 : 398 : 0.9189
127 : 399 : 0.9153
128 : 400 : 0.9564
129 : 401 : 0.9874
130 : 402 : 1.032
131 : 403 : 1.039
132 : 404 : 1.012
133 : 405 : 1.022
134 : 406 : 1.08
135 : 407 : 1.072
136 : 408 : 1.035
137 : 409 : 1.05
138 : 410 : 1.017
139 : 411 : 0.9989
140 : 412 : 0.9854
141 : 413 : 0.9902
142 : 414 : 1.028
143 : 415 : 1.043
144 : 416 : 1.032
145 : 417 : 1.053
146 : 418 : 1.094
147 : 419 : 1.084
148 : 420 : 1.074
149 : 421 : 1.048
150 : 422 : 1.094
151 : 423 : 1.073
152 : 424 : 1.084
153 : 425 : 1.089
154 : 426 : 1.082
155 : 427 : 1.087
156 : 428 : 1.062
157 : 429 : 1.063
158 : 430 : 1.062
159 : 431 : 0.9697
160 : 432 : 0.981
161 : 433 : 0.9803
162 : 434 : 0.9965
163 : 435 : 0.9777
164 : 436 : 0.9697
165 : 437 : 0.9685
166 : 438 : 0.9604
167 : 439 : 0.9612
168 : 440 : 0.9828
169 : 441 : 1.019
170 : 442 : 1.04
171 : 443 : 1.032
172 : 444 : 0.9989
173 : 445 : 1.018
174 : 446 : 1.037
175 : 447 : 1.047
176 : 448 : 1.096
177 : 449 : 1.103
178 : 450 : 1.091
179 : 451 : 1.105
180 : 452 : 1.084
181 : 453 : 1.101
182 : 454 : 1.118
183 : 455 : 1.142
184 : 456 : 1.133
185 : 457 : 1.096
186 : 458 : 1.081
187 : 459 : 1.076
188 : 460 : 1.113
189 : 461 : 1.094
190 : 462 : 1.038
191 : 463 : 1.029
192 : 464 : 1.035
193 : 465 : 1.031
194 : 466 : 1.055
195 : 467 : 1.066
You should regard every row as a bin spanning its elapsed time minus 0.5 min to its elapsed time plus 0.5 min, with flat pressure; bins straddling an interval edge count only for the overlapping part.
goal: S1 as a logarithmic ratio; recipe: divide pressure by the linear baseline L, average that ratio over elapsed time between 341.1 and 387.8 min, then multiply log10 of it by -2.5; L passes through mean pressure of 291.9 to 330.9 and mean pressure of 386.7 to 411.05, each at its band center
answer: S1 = 0.179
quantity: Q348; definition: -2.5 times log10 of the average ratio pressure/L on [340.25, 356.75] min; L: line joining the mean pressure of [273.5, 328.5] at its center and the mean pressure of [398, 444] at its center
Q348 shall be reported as 0.14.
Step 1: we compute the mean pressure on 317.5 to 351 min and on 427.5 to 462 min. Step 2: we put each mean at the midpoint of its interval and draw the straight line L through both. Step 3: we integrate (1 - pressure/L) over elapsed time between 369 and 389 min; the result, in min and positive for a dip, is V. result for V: 5.36 min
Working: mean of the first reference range 1.24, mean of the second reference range 1.05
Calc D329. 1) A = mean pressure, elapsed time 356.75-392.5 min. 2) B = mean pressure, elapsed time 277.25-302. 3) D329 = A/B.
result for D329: 0.7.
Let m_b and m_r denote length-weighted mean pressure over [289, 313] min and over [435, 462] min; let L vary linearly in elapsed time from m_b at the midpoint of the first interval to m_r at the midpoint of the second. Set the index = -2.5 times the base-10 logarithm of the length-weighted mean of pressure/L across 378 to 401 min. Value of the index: 0.28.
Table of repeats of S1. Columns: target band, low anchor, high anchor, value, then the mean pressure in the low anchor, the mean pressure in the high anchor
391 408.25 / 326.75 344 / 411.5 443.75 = 0.13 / 1.24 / 1.03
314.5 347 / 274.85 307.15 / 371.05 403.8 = -0.18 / 1.21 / 0.883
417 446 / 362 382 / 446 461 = 0.00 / 0.865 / 1.1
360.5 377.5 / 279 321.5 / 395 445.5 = 0.26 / 1.26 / 1.02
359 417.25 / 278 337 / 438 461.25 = 0.24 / 1.27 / 1.07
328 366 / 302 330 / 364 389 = 0.01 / 1.32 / 0.86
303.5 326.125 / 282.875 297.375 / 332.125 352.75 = -0.14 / 1.2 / 1.12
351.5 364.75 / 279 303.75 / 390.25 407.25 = 0.13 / 1.22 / 0.958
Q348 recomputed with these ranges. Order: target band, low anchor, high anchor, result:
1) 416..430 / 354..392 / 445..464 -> -0.071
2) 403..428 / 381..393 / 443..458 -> -0.099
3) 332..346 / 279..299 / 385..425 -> -0.063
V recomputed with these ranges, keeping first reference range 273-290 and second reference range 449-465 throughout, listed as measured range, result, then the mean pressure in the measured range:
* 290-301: -0.5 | 1.22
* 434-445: 1.0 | 0.992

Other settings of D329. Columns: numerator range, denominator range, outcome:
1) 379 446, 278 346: 0.78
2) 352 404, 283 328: 0.70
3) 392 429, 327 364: 0.93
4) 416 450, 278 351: 0.84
